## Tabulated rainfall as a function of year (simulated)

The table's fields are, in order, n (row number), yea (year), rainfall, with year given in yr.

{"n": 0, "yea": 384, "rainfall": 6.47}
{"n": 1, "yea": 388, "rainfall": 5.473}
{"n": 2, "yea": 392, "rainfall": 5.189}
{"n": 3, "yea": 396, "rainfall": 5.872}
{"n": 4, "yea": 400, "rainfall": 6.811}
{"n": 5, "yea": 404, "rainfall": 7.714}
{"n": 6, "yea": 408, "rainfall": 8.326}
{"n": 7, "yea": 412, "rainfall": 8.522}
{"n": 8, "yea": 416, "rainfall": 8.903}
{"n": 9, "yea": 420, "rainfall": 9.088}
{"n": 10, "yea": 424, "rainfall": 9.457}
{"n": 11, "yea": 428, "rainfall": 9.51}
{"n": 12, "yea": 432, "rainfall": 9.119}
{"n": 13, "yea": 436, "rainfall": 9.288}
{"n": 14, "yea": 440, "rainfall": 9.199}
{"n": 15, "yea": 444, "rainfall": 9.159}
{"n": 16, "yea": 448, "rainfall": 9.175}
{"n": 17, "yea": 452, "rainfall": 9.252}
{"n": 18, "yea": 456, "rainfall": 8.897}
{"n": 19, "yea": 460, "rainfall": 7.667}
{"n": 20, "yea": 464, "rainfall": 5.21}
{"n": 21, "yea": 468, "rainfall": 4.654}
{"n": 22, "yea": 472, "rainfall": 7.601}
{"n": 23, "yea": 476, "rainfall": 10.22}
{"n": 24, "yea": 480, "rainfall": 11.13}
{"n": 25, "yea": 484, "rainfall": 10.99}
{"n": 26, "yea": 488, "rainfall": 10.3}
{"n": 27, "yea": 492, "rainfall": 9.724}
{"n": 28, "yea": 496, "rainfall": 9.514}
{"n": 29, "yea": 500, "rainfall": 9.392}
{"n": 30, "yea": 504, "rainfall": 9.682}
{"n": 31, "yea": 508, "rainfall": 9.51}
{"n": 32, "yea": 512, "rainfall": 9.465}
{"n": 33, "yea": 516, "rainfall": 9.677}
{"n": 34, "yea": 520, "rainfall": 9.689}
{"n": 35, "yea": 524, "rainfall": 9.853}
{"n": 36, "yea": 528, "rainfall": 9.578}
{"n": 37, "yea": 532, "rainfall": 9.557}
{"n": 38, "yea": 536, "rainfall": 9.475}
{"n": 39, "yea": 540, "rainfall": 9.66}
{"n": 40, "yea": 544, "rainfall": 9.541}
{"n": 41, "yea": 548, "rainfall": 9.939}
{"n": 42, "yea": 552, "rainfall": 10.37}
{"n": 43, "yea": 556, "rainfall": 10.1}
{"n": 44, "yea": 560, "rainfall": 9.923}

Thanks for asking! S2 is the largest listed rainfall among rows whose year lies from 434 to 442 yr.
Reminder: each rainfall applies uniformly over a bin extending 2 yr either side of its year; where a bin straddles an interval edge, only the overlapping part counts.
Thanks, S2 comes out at 9.288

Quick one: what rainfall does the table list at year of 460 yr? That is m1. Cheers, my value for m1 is 7.667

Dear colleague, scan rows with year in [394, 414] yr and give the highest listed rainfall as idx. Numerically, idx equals 8.522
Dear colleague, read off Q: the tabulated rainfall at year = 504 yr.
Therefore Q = 9.682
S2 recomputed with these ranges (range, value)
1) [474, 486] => 11.13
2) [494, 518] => 9.682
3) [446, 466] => 9.252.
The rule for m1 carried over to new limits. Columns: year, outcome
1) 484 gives 10.99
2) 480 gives 11.13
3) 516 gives 9.677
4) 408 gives 8.326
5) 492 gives 9.724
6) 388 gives 5.473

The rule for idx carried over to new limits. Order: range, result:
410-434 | 9.51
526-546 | 9.66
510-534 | 9.853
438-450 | 9.199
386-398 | 5.872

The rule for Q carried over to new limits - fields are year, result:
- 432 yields 9.119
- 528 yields 9.578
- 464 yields 5.21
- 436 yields 9.288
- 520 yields 9.689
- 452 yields 9.252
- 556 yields 10.1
